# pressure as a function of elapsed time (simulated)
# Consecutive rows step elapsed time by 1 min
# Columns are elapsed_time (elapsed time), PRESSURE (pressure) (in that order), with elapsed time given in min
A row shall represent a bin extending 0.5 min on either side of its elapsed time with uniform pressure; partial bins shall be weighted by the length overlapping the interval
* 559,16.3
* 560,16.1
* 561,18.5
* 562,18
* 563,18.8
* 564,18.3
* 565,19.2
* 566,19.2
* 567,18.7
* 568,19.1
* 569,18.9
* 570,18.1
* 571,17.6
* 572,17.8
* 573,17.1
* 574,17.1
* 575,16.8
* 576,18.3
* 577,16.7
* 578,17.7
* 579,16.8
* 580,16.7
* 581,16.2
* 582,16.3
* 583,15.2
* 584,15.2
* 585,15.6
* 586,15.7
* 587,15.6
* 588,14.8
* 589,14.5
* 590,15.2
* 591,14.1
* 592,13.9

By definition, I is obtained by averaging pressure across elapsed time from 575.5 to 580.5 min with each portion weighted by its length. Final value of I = 17.2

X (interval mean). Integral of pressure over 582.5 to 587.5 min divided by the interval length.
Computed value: 15.5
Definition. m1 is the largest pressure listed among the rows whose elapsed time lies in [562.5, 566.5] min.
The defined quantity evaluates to 19.2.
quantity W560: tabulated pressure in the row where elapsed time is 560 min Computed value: 16.1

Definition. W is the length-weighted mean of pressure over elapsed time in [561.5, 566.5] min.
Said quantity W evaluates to 18.7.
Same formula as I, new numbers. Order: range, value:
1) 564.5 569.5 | 19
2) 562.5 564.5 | 18.6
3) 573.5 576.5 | 17.4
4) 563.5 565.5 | 18.8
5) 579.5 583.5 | 16.1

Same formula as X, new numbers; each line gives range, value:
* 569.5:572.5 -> 17.8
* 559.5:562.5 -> 17.5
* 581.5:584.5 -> 15.6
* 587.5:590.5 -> 14.8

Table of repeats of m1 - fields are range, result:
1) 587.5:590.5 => 15.2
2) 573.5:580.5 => 18.3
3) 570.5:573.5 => 17.8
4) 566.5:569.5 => 19.1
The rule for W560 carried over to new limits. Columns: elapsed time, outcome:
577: 16.7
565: 19.2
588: 14.8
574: 17.1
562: 18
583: 15.2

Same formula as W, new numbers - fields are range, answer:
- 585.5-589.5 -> 15.1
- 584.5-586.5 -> 15.6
